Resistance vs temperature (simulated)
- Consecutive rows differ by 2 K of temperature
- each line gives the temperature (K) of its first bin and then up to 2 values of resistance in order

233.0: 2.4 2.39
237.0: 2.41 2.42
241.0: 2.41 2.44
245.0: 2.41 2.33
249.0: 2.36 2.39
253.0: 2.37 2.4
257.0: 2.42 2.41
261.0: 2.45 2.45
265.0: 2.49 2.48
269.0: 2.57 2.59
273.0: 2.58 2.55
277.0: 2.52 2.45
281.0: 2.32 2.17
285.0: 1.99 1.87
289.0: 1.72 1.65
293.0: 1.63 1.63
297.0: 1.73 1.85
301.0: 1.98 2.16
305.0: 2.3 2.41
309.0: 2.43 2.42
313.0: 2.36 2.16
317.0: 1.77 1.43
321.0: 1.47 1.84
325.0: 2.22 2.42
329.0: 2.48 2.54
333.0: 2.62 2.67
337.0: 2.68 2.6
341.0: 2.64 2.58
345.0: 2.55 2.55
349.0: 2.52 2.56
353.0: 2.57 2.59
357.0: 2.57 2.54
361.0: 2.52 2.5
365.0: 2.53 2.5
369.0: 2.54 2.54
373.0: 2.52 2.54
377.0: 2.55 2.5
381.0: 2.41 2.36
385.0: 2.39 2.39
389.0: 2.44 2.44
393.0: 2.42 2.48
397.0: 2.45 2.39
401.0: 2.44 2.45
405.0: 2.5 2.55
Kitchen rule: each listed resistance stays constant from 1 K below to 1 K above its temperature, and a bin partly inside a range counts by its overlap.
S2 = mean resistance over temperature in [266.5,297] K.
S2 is 2.16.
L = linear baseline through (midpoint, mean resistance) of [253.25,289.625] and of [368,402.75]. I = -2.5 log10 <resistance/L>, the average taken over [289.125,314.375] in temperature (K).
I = 0.17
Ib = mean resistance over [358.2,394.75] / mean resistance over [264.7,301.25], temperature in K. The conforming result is 1.16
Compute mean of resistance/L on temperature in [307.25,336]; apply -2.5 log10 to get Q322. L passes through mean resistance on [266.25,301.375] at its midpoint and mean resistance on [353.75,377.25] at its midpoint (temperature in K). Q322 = 0.05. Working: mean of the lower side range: 2.13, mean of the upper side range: 2.54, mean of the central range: 2.21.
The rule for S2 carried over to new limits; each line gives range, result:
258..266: 2.45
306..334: 2.18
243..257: 2.38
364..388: 2.48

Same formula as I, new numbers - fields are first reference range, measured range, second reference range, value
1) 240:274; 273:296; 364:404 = 0.18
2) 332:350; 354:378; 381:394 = -0.02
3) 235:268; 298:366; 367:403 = 0.04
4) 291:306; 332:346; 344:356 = -0.09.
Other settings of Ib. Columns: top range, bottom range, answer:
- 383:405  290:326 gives 1.23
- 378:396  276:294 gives 1.19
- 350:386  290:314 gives 1.23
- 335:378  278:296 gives 1.32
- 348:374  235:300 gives 1.12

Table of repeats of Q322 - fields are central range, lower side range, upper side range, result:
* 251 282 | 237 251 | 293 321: -0.10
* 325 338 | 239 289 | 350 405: -0.04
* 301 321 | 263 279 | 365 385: 0.19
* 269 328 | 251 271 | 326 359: 0.19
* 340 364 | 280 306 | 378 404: -0.15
